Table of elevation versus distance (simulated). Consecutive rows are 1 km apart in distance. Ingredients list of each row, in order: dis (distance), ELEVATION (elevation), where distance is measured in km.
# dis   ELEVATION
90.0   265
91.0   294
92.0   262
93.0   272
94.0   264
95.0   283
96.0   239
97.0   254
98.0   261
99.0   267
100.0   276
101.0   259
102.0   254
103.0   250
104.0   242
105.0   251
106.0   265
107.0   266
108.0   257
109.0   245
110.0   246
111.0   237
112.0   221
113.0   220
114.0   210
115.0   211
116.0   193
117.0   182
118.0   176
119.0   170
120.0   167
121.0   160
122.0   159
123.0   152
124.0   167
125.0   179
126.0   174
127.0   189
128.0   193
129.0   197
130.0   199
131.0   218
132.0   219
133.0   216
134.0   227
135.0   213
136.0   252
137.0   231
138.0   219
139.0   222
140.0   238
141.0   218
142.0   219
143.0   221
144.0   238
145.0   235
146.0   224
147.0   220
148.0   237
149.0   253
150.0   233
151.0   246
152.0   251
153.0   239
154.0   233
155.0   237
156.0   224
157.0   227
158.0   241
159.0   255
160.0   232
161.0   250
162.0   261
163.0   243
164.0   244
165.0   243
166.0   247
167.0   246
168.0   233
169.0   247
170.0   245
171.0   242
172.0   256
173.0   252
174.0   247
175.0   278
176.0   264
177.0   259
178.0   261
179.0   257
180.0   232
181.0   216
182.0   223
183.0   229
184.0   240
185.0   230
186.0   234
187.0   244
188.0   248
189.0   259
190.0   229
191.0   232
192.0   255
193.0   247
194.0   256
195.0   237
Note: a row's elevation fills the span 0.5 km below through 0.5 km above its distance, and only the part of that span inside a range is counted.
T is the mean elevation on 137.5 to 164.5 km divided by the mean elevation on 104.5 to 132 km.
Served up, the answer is 1.15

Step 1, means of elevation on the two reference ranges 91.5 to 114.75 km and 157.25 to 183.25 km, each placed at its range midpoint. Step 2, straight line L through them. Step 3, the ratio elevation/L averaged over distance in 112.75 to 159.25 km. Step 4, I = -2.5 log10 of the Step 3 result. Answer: 0.171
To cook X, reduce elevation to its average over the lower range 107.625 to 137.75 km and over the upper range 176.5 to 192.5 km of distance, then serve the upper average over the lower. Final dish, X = 1.19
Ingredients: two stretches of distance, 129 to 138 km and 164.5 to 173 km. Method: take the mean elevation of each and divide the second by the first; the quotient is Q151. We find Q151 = 1.11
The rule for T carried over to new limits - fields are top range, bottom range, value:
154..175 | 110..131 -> 1.29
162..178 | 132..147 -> 1.11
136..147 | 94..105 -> 0.88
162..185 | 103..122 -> 1.13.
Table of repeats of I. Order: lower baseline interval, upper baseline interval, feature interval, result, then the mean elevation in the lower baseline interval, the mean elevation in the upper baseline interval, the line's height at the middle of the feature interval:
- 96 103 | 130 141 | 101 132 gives 0.16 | 259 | 224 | 243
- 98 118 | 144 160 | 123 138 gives 0.17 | 239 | 237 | 238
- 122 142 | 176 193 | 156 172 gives -0.07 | 206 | 241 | 227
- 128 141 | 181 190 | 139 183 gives -0.06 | 220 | 237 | 229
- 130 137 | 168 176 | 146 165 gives 0.00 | 223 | 252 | 239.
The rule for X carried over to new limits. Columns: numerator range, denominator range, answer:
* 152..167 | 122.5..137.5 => 1.20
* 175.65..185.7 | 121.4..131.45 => 1.32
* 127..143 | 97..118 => 0.91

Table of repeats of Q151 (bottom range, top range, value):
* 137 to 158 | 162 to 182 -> 1.07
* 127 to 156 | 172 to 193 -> 1.08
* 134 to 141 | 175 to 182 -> 1.09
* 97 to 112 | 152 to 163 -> 0.95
